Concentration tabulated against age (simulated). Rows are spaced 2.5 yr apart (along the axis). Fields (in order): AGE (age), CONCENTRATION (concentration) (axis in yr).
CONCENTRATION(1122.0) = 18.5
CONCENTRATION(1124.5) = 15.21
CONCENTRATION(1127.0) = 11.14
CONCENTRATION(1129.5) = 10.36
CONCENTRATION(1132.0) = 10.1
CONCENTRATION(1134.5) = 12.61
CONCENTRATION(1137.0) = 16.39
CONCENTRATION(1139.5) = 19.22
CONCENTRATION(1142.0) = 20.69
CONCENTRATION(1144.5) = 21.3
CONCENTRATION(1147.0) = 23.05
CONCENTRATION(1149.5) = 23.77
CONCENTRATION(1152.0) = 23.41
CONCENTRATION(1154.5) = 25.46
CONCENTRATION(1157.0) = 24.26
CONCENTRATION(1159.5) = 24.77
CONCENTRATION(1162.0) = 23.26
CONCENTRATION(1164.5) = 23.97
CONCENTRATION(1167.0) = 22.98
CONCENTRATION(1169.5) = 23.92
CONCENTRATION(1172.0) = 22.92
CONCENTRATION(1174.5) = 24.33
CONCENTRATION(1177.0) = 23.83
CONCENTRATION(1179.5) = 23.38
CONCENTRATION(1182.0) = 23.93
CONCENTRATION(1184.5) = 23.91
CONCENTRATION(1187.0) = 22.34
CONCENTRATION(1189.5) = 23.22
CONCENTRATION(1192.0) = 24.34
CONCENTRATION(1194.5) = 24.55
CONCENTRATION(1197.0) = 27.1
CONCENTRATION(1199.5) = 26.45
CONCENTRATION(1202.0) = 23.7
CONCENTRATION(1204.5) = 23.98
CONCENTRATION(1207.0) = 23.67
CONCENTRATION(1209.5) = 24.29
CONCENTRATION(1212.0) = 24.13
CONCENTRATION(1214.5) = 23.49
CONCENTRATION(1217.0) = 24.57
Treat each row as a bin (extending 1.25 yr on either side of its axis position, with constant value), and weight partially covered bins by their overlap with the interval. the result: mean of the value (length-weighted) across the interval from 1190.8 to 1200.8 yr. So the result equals 25.6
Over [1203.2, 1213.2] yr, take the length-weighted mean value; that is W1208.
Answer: 24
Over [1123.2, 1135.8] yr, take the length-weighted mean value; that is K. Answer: 11.9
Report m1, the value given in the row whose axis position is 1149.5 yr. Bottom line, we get 23.77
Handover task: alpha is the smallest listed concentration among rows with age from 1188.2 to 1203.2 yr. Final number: 23.22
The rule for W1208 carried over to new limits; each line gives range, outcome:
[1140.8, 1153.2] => 22.4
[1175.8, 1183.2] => 23.7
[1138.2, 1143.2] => 19.9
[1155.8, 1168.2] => 23.8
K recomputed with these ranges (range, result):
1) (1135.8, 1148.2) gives 20.1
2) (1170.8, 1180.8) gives 23.6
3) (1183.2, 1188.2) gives 23.1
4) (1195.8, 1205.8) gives 25.3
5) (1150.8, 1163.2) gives 24.2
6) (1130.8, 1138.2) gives 13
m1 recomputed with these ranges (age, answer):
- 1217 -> 24.57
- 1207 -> 23.67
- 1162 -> 23.26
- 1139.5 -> 19.22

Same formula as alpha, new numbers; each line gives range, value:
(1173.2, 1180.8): 23.38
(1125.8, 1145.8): 10.1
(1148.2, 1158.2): 23.41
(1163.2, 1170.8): 22.98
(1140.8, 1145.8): 20.69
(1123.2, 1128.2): 11.14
